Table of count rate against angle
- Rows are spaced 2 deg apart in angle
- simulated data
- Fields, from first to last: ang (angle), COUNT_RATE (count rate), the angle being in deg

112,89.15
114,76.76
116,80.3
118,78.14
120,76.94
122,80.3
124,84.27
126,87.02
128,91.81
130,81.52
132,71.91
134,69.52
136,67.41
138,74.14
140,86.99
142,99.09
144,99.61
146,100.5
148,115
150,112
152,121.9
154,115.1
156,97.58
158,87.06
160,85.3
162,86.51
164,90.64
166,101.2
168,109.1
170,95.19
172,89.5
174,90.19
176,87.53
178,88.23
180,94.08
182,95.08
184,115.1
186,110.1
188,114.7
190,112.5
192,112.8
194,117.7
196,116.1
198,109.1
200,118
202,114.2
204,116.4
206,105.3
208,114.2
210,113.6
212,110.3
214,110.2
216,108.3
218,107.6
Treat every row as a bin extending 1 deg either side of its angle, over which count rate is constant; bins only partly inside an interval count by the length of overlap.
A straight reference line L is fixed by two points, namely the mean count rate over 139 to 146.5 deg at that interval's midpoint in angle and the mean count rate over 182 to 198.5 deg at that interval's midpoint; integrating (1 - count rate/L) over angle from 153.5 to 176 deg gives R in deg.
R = 2.0 deg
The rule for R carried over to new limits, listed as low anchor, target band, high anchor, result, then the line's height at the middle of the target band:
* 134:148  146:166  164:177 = -2.1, 91.9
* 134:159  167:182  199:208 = 1.6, 105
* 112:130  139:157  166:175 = -3.0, 90.1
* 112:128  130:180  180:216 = 1.0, 95.1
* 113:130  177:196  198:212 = -0.2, 106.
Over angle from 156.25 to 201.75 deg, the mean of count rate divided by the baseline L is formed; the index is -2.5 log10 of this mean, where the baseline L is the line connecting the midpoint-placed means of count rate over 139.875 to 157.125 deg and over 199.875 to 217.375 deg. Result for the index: 0.081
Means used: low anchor 106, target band 101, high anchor 112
